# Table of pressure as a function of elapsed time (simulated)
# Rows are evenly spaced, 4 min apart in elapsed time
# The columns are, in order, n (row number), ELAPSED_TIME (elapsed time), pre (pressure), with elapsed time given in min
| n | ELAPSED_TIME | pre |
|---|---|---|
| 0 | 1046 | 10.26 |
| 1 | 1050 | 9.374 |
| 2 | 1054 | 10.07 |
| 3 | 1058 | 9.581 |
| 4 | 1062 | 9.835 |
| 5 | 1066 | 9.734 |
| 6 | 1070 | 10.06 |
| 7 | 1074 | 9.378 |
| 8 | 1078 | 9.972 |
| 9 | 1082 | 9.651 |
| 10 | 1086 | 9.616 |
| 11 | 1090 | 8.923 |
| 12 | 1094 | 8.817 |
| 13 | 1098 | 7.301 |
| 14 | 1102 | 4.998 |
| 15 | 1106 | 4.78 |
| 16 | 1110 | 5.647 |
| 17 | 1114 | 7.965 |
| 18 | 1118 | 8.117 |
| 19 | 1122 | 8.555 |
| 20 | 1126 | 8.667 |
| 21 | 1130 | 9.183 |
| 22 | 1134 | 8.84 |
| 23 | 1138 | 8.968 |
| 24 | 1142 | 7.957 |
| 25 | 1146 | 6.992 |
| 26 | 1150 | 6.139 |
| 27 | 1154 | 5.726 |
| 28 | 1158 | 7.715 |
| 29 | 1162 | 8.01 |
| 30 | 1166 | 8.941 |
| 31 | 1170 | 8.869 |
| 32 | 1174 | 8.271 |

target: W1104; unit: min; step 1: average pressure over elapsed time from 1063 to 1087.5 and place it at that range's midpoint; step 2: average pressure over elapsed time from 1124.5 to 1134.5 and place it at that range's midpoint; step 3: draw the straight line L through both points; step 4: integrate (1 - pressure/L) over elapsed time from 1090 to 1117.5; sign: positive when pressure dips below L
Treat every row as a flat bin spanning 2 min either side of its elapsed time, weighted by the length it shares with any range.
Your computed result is 7.3 min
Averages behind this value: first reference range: 9.74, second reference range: 8.92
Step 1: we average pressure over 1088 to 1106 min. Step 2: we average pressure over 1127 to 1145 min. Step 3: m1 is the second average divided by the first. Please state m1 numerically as 1.2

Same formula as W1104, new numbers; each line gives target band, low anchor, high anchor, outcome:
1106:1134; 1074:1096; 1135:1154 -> 1.09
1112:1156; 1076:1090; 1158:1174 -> 4.94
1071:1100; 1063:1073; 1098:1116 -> -3.65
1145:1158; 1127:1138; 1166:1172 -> 3.61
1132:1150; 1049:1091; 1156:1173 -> 1.54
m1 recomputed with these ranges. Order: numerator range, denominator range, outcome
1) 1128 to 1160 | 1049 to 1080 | 0.79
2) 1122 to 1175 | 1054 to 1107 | 0.91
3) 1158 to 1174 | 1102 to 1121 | 1.29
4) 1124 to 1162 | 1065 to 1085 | 0.80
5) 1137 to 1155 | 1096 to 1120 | 1.10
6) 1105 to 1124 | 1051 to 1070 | 0.73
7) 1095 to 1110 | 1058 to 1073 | 0.60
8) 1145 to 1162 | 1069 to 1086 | 0.70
